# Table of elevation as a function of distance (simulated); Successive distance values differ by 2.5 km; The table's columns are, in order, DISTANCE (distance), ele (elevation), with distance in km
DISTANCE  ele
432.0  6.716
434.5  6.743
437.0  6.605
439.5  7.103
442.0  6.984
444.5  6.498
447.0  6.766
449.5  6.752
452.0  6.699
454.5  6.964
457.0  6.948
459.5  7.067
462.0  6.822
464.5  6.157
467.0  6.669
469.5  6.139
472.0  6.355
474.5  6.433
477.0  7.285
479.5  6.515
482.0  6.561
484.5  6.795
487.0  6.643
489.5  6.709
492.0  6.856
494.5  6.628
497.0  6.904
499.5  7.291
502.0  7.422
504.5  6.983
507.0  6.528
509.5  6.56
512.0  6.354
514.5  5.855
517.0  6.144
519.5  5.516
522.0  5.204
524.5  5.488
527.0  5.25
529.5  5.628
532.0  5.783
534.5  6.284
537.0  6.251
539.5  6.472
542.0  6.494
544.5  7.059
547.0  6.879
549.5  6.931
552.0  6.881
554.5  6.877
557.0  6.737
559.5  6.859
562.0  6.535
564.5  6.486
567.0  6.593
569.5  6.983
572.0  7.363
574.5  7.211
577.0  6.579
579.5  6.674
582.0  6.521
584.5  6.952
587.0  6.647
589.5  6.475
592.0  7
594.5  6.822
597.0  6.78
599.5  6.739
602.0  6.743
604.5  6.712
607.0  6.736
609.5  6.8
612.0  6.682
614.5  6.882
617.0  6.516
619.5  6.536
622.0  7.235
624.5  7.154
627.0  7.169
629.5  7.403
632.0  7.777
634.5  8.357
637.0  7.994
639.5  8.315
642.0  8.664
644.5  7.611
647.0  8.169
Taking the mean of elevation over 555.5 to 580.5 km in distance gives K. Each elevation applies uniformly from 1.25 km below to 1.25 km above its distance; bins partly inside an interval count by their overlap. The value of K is 6.8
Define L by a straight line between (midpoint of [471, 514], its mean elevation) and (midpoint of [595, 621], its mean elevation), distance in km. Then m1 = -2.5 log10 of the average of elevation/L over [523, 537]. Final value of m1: 0.18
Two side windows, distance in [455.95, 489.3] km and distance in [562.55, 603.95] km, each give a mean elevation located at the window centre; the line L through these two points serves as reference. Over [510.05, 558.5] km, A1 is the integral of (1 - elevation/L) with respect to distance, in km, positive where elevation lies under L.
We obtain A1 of 3.6 km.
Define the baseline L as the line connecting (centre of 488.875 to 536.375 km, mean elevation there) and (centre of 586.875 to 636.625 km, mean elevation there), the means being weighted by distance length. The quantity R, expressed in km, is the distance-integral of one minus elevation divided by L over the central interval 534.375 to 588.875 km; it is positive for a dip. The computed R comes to -1.0 km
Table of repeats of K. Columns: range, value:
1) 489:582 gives 6.52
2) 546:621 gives 6.77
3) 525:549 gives 6.23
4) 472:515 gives 6.73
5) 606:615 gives 6.77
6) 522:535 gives 5.61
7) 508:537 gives 5.85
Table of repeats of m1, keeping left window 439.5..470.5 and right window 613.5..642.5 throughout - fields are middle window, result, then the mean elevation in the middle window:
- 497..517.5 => 0.04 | 6.68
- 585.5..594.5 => 0.09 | 6.73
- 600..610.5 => 0.10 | 6.75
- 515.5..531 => 0.26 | 5.55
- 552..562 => 0.06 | 6.8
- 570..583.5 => 0.06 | 6.88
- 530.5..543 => 0.14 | 6.24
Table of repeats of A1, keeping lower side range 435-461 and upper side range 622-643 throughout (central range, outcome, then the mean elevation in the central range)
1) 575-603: 3.12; 6.73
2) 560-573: 1.18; 6.78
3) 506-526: 3.48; 5.94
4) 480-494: 0.68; 6.7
